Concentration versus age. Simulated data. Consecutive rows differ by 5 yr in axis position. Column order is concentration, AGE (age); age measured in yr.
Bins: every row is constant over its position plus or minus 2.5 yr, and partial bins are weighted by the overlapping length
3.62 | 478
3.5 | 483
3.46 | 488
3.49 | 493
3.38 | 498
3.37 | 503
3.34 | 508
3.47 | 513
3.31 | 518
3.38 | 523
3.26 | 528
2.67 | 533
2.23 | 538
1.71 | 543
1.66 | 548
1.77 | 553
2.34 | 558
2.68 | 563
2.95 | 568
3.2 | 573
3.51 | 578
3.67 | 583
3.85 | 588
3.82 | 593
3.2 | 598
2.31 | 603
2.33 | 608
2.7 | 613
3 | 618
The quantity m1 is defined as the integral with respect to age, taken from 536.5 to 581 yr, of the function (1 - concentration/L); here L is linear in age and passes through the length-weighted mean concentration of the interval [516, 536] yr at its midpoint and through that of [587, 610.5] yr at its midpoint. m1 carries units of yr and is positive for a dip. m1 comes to 9.0 yr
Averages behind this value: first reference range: 3.13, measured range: 2.47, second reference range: 3.05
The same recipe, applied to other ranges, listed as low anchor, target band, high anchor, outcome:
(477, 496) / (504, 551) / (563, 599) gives 9.2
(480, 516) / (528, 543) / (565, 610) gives 3.9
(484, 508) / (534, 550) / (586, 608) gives 6.6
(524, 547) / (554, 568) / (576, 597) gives 2.6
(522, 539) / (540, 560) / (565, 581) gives 7.8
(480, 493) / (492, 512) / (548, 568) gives -1.1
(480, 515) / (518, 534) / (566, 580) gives 0.8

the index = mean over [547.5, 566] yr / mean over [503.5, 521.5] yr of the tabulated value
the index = 0.6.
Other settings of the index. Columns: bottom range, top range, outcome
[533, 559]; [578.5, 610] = 1.62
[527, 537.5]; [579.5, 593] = 1.35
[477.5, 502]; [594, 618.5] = 0.79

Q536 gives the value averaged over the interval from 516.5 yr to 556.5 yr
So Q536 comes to 2.47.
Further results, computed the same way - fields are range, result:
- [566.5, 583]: 3.3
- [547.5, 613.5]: 2.9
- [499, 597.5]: 2.97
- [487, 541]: 3.19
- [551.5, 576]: 2.64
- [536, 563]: 2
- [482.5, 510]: 3.42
